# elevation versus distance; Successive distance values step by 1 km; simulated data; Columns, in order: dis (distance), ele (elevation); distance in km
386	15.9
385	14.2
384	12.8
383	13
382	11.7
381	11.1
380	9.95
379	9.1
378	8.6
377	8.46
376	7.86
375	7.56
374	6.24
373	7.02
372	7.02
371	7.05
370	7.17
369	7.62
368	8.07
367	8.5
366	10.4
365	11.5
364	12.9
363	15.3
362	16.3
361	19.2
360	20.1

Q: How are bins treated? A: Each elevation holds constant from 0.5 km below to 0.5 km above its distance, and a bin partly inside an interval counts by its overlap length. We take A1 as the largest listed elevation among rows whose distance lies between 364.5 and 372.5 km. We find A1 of 11.5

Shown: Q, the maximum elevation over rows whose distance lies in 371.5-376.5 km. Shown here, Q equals 7.86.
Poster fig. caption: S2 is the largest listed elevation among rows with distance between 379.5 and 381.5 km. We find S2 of 11.1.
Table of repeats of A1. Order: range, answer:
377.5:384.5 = 13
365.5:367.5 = 10.4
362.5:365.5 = 15.3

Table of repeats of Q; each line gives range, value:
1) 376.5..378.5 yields 8.6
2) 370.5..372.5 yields 7.05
